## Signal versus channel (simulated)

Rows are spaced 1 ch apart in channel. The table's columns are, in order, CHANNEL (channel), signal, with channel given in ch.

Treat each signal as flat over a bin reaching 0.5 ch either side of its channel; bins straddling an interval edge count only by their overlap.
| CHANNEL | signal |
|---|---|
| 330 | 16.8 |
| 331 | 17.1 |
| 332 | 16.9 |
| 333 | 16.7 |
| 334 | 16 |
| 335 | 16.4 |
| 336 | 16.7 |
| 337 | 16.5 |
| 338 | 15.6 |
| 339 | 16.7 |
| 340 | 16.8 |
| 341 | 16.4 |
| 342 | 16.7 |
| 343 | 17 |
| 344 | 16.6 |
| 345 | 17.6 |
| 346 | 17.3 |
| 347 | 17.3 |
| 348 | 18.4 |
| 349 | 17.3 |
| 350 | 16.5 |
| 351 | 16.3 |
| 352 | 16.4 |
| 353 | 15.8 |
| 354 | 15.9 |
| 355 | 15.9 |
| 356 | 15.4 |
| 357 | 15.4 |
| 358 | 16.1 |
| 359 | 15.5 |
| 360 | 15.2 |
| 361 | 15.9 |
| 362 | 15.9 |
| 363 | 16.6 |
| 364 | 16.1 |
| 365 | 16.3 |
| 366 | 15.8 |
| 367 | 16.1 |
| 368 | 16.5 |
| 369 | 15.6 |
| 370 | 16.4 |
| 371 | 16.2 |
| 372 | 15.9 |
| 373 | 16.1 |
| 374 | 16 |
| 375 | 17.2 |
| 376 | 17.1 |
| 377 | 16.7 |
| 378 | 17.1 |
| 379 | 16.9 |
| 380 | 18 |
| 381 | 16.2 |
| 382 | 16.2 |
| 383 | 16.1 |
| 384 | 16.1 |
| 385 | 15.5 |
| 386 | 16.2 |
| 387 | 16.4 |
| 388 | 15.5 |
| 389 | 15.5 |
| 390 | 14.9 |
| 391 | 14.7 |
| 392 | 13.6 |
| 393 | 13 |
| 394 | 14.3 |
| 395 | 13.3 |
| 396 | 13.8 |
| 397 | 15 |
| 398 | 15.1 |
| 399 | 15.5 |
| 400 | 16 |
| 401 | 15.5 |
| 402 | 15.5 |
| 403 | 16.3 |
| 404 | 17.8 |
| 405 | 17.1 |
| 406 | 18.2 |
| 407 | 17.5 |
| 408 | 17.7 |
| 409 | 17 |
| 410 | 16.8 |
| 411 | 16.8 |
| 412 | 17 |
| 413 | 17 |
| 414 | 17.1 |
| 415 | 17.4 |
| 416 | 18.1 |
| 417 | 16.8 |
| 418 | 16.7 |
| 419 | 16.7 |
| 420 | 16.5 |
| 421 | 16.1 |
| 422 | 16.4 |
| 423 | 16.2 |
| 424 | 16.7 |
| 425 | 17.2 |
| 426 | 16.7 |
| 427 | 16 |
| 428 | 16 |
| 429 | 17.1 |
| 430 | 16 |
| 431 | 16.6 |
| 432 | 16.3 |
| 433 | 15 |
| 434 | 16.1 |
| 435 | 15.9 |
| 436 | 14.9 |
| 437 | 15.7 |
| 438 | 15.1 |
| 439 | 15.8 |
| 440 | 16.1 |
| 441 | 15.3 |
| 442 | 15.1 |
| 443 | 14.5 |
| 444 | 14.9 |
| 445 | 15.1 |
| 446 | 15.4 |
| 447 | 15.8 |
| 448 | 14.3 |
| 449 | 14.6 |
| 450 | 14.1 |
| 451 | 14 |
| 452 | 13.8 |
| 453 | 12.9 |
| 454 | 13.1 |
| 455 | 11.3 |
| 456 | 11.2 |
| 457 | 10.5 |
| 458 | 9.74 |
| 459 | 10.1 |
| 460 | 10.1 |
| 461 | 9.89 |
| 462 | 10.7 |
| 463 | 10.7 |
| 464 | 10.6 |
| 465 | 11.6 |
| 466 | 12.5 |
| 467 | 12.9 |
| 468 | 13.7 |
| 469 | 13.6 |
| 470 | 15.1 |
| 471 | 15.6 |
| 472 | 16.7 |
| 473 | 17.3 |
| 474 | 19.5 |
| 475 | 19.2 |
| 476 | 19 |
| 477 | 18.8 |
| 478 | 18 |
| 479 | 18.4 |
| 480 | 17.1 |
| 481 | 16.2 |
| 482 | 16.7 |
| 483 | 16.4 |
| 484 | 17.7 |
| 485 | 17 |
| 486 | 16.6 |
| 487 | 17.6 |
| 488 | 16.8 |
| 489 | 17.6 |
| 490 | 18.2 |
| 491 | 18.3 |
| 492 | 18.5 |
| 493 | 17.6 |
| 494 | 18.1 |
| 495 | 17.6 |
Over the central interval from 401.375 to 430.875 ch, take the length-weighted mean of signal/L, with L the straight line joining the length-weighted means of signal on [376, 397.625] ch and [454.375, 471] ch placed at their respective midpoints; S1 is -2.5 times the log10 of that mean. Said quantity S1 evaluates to -0.20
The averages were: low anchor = 15.5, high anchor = 11.6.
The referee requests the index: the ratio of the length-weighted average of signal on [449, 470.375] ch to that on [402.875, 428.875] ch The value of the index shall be 0.7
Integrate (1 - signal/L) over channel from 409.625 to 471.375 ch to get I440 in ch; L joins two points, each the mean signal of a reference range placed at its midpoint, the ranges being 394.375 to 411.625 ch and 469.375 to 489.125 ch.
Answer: 7.41 ch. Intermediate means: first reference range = 16.2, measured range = 14.7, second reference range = 17.3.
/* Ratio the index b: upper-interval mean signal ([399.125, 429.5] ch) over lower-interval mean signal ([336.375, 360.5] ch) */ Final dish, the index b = 1.02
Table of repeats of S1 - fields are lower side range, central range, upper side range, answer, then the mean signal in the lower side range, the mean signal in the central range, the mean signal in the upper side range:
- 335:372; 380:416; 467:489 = 0.038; 16.3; 16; 16.9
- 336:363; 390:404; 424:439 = 0.094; 16.4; 14.9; 16.1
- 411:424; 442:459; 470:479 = 0.285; 16.8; 13.4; 17.9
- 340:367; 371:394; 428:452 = 0.008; 16.4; 15.9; 15.4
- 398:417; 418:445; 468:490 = 0.065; 16.9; 16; 17.1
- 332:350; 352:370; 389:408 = 0.029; 16.8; 15.9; 15.5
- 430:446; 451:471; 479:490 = 0.337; 15.5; 11.9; 17.1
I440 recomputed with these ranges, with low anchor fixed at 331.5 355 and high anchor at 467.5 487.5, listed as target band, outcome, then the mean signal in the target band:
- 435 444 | 0.8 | 15.3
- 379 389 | 0.3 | 16.2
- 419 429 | 0.2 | 16.5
